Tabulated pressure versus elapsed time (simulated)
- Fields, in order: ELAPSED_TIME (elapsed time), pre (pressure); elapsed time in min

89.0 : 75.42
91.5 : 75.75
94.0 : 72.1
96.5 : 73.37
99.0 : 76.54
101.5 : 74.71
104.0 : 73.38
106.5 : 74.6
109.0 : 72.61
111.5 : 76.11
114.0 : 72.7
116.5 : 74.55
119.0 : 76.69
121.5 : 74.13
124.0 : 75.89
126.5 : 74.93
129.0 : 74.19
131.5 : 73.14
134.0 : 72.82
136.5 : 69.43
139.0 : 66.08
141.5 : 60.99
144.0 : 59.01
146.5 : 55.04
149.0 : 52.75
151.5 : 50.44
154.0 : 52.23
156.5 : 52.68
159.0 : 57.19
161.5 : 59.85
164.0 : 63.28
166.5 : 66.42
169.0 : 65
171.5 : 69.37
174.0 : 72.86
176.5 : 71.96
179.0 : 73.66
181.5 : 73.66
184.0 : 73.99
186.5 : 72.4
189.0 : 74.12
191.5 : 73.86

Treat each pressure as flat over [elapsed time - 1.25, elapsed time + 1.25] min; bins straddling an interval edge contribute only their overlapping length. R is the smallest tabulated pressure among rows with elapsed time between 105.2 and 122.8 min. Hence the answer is 72.61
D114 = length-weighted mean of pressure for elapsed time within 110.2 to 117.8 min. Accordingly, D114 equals 74.5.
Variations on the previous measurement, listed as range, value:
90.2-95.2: 74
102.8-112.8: 74.2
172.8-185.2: 73.2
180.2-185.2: 73.8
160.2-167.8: 63.2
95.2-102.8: 74.8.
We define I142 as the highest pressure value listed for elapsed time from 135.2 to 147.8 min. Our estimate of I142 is 69.43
